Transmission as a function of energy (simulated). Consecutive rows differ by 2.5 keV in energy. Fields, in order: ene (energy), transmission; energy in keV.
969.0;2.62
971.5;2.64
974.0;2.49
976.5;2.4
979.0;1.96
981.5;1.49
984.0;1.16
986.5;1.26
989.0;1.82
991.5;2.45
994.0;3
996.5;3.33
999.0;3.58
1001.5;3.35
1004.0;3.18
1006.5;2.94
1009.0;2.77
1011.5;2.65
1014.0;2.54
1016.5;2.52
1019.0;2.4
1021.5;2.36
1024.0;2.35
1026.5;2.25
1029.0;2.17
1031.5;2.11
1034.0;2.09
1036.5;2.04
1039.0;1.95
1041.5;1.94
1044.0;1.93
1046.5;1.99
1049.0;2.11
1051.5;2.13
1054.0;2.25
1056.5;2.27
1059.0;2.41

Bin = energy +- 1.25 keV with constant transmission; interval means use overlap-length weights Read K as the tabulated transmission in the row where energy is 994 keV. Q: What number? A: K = 3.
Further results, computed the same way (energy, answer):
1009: 2.77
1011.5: 2.65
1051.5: 2.13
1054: 2.25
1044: 1.93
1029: 2.17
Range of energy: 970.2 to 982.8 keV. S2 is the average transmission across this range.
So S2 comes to 2.19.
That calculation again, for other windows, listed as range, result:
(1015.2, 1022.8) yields 2.43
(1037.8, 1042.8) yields 1.94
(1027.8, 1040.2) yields 2.07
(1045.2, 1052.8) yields 2.08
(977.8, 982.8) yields 1.72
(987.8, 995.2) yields 2.42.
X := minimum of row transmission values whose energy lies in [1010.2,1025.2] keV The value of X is 2.35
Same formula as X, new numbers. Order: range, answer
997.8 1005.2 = 3.18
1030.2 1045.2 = 1.93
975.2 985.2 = 1.16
